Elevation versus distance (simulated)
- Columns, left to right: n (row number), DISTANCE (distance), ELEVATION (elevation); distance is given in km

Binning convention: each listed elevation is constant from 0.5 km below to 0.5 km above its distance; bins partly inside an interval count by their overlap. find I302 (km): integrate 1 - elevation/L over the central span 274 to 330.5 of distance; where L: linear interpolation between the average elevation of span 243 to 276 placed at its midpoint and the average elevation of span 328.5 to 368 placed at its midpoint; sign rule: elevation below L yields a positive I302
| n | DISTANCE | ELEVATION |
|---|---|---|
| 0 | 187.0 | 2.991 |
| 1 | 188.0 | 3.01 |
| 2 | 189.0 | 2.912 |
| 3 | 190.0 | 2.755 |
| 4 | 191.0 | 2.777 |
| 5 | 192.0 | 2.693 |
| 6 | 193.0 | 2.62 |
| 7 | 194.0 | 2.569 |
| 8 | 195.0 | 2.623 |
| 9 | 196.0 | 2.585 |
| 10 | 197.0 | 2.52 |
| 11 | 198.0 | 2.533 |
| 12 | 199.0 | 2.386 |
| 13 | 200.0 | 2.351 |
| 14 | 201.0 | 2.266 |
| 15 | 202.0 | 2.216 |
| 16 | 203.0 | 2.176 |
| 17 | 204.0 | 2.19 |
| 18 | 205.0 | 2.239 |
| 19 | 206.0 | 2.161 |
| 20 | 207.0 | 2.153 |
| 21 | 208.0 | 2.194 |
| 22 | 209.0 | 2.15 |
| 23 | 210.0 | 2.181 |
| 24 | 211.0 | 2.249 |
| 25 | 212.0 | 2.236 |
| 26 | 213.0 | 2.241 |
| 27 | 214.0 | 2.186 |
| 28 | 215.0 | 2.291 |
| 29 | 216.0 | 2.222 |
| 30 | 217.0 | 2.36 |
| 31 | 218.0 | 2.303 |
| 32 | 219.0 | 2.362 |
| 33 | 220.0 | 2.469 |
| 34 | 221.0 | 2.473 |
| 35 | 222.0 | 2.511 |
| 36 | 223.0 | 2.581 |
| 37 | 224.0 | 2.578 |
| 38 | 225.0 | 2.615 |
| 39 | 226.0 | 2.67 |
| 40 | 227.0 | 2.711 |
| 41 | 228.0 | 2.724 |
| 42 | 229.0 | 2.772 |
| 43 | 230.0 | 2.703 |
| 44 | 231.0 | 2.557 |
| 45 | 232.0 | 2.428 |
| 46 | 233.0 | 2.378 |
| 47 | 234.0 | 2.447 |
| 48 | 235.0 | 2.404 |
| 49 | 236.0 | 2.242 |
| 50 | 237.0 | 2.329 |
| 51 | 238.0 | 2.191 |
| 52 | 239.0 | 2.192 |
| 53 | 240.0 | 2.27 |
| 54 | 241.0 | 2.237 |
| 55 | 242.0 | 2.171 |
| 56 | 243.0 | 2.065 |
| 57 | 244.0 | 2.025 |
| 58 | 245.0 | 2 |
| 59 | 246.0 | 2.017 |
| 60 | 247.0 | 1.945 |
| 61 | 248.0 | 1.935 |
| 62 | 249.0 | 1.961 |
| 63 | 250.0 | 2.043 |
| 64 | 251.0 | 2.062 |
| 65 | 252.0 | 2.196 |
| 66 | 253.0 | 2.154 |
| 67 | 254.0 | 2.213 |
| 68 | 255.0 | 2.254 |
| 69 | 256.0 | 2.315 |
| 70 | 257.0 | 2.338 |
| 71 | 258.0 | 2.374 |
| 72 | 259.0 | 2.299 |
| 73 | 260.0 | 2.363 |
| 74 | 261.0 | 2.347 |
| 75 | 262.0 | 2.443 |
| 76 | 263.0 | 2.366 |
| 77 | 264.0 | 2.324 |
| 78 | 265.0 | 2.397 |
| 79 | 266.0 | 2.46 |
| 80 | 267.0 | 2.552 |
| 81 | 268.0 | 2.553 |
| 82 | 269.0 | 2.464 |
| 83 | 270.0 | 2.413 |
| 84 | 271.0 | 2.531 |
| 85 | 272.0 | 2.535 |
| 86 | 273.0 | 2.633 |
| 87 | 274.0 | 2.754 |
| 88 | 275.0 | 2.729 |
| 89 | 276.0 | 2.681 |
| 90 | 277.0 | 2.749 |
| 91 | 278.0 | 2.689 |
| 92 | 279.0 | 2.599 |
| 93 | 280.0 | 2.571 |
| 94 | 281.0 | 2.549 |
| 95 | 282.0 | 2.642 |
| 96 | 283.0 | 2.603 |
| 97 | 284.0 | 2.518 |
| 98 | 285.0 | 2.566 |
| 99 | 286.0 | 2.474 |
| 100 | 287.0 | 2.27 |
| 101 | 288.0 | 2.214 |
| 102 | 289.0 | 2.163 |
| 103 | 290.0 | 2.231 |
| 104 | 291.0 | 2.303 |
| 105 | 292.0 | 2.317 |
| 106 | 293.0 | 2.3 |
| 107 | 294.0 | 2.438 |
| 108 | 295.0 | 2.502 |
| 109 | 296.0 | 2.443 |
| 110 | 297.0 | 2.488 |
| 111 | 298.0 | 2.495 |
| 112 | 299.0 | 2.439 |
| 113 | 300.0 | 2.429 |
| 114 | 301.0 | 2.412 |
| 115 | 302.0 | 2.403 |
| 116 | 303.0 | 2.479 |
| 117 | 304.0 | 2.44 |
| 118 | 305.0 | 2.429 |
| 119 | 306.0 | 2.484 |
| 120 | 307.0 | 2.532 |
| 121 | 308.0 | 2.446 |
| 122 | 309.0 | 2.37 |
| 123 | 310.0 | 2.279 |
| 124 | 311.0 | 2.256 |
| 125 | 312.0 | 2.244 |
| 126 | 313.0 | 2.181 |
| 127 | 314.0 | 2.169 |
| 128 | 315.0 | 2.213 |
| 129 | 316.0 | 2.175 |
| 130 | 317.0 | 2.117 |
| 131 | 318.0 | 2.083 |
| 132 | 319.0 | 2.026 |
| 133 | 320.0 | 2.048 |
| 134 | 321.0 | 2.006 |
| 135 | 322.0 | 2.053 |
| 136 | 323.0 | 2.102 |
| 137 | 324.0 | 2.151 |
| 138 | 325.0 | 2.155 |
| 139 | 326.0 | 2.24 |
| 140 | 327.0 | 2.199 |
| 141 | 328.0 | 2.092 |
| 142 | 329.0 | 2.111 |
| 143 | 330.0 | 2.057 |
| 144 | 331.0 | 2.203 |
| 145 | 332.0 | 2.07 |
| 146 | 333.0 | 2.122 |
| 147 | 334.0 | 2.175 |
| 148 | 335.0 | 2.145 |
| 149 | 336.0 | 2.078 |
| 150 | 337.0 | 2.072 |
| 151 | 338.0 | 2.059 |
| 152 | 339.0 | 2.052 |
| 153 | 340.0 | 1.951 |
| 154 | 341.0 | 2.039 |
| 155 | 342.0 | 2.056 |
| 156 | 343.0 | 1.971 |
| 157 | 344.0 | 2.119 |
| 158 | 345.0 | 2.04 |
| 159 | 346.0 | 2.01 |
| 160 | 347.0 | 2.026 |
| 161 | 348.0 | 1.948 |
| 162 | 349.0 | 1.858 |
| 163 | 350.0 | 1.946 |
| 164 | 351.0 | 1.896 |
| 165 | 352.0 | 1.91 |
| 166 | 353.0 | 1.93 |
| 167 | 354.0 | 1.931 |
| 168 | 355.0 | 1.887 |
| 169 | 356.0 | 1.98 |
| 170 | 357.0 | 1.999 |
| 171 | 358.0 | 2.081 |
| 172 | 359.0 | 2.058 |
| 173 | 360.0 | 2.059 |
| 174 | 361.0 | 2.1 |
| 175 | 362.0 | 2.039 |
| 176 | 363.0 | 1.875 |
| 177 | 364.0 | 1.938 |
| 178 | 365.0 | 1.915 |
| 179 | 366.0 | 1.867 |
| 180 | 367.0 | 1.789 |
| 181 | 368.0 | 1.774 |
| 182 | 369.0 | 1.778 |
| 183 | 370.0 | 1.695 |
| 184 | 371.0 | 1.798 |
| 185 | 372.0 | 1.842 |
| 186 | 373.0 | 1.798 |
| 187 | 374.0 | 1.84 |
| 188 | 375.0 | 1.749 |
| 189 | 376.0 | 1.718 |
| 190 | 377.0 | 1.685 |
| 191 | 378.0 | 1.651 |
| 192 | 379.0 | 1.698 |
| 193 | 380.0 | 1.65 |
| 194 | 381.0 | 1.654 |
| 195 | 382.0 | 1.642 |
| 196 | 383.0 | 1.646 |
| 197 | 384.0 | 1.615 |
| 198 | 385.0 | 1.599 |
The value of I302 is -4.7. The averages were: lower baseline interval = 2.31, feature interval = 2.35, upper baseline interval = 2.01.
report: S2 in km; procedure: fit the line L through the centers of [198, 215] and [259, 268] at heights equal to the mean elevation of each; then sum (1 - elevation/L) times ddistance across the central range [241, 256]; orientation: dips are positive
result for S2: 1.7 km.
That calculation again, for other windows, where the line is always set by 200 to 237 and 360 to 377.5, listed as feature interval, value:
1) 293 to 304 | -1.9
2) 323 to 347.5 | -1.6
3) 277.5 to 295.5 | -2.6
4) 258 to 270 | -1.1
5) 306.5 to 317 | -1.2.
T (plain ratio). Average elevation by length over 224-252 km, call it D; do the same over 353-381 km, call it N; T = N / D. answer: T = 0.81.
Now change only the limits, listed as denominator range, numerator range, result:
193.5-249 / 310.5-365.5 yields 0.88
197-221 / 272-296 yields 1.10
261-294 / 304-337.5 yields 0.88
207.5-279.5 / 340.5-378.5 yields 0.81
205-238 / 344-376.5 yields 0.80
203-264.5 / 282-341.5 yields 0.98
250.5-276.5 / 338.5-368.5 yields 0.82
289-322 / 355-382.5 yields 0.80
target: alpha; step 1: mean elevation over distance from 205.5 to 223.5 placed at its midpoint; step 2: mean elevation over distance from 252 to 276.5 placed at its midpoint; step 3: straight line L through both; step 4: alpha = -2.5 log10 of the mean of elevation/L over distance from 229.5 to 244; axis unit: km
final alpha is 0.02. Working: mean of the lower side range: 2.3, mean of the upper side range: 2.43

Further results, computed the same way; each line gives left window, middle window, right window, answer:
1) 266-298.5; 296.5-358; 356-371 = 0.02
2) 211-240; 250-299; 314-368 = -0.08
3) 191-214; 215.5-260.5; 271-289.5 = 0.05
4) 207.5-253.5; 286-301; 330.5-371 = -0.11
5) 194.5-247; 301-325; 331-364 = -0.07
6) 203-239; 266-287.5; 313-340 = -0.15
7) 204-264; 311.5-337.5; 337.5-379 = -0.06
